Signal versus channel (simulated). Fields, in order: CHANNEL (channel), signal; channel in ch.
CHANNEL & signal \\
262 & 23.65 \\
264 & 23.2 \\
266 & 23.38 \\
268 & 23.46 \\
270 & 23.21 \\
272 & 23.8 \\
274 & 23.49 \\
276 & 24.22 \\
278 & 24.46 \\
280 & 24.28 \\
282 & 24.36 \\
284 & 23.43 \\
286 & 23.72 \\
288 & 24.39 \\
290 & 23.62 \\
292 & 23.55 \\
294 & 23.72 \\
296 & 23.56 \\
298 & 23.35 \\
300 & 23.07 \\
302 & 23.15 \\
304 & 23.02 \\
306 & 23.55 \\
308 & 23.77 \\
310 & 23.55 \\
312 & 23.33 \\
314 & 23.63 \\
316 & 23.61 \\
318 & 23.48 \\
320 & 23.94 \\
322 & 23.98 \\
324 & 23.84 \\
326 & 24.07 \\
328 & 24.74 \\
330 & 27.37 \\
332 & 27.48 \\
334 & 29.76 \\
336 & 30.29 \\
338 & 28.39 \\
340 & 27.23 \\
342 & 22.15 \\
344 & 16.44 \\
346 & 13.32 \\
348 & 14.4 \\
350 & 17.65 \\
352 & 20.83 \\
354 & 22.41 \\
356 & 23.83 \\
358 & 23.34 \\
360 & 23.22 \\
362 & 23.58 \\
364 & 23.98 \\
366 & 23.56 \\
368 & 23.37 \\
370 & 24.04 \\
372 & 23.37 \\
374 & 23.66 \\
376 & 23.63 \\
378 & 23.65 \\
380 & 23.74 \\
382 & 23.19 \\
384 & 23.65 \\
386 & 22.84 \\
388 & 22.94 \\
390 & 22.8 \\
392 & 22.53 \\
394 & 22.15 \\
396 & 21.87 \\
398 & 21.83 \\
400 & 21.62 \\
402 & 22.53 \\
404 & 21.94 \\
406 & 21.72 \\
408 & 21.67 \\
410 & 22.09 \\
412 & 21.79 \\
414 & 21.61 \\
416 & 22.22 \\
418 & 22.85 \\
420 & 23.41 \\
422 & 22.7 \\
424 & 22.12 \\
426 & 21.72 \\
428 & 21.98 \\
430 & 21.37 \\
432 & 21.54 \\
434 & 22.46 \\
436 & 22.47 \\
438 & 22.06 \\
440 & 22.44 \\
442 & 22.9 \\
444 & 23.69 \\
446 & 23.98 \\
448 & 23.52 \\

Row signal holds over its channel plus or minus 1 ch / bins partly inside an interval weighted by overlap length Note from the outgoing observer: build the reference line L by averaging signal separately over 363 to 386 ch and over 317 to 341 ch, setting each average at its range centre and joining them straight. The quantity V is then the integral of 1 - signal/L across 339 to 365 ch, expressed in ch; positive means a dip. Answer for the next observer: 4.1 ch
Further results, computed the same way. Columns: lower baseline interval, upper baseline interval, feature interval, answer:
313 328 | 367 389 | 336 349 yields 1.4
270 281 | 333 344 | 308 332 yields 1.4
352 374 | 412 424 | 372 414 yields 0.5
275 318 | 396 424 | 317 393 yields -1.5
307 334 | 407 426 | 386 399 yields 0.2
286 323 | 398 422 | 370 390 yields -0.8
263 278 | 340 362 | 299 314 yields -0.9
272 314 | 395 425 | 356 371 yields -0.6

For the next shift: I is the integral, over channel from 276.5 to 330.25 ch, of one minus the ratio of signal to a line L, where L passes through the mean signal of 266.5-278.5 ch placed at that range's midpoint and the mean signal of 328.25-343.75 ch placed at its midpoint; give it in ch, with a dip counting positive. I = 2.99 ch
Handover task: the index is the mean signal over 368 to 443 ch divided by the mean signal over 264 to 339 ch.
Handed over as 0.92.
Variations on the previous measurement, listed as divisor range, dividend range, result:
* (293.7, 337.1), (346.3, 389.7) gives 0.91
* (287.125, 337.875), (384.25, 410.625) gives 0.91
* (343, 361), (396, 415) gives 1.12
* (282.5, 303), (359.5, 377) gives 1.00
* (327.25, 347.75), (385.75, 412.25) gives 0.91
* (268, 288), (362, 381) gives 0.99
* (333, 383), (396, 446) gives 0.97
